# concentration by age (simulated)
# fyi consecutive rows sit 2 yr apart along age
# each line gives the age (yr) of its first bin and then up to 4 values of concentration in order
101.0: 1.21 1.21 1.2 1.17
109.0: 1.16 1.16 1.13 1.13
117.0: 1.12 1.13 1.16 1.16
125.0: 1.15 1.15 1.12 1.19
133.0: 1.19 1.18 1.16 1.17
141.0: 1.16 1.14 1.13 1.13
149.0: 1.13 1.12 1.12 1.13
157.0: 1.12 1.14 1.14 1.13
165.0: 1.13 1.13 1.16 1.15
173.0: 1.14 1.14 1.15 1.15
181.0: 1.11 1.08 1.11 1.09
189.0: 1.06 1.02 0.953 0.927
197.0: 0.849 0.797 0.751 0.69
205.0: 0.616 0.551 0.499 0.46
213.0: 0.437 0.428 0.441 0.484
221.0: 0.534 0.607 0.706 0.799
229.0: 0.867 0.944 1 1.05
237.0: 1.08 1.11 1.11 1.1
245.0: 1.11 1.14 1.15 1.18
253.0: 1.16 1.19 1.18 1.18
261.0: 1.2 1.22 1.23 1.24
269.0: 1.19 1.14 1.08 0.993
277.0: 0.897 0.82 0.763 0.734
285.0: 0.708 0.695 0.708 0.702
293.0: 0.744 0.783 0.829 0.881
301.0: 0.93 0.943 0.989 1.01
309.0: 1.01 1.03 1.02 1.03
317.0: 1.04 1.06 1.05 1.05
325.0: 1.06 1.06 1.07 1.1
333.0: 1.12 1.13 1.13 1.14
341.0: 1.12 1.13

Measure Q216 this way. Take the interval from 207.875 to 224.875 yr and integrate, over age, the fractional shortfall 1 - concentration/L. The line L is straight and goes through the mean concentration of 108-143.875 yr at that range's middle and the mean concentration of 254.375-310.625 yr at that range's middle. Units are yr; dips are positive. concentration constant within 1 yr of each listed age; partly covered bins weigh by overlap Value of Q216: 8.9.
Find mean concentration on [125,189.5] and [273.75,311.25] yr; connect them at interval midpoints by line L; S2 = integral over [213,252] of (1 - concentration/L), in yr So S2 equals 3.8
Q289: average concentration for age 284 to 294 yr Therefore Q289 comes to 0.711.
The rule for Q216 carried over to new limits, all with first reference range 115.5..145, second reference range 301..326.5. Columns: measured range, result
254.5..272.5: -2.3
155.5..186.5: -0.2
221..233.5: 3.4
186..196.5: 1.0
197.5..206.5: 3.2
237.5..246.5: -0.3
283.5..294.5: 3.4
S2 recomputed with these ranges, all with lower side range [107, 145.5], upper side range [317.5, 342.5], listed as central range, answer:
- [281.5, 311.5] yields 7.0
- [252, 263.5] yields -0.8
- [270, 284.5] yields 2.6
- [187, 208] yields 5.5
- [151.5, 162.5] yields 0.1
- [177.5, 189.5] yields 0.3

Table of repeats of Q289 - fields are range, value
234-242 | 1.09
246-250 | 1.15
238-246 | 1.11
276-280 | 0.859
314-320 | 1.04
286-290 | 0.702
